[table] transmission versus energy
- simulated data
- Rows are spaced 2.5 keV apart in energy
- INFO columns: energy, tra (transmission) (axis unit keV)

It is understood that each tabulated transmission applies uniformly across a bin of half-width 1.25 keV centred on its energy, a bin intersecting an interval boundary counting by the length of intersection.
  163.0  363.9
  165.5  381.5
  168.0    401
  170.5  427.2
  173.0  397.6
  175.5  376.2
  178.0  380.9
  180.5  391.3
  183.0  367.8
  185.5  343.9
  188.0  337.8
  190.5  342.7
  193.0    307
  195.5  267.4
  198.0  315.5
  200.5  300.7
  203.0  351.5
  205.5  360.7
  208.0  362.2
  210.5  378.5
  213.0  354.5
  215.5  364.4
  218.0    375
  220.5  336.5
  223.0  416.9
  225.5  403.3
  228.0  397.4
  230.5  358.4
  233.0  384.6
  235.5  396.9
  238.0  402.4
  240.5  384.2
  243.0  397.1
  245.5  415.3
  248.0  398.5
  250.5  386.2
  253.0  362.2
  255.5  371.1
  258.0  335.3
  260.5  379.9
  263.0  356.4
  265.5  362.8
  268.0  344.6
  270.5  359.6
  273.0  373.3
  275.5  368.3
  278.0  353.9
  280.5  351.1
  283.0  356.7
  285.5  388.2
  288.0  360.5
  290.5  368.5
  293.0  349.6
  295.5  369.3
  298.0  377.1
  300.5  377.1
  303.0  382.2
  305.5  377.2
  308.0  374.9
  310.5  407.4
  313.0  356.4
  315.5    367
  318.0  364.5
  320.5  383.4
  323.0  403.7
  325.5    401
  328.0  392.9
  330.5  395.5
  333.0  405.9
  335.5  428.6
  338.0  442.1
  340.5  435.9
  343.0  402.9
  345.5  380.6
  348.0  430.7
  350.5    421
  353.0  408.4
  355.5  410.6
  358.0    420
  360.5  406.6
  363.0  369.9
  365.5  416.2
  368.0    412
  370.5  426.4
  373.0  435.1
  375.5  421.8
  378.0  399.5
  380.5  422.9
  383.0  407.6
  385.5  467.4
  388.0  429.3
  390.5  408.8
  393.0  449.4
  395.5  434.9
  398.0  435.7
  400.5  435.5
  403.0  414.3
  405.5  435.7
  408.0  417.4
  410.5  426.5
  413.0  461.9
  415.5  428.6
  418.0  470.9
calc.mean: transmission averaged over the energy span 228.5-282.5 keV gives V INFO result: 374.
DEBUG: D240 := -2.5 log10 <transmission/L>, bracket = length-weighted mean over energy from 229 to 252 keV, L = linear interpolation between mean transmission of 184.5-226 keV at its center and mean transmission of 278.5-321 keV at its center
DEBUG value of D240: -0.10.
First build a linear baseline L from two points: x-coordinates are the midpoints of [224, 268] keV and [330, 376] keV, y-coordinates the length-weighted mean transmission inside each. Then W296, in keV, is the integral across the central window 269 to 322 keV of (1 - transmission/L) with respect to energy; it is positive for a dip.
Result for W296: 3.6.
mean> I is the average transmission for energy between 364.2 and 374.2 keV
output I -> 422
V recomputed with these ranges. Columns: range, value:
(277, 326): 373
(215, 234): 380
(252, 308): 365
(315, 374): 407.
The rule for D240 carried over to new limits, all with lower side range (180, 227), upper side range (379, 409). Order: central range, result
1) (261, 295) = 0.059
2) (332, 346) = -0.029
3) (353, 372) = 0.020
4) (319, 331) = 0.018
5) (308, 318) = 0.060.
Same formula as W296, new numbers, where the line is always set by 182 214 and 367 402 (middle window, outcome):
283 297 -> 0.56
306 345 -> 0.24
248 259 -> -0.13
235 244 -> -0.95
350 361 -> 0.01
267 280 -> 0.49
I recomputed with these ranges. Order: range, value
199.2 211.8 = 351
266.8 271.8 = 352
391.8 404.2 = 434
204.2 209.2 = 361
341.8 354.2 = 409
